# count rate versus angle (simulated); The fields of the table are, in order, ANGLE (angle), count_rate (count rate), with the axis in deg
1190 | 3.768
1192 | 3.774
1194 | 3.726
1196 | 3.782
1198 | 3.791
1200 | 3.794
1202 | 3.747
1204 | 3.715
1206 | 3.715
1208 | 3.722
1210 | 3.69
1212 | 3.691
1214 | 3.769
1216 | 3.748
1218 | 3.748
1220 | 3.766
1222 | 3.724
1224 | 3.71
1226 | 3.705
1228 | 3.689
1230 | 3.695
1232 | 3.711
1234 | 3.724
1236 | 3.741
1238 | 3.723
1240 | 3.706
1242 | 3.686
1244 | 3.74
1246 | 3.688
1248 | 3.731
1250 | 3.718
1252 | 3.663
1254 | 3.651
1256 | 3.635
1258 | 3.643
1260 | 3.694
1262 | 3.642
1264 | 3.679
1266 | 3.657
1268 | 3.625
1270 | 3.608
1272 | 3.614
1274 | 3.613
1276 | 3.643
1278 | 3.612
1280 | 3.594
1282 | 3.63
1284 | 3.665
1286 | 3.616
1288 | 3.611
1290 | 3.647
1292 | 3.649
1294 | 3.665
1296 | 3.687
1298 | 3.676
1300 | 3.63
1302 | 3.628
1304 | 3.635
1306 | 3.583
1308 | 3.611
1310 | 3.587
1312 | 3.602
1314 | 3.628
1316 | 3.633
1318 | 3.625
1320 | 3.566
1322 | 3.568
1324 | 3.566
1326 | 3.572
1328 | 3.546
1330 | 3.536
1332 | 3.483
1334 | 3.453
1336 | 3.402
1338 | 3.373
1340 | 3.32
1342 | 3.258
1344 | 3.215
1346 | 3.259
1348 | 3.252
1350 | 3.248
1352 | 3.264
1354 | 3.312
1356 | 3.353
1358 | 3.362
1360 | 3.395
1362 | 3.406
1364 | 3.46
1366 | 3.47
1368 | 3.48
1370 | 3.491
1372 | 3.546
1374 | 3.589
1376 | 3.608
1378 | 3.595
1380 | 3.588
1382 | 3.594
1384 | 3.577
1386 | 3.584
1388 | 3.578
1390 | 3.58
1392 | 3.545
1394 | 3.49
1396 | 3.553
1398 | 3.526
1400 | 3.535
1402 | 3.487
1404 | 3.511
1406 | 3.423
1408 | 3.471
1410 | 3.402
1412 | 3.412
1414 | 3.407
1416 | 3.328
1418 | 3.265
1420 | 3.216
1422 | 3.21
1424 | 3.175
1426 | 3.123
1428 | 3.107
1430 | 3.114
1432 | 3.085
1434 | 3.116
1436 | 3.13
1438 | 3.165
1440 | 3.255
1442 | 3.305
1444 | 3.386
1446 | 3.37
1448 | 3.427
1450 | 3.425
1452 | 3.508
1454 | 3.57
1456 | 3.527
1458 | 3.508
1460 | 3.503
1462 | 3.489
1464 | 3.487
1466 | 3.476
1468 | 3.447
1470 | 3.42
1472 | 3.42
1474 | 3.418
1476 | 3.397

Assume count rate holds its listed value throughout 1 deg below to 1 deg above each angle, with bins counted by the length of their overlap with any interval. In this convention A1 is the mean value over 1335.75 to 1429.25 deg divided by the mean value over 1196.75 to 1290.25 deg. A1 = 0.92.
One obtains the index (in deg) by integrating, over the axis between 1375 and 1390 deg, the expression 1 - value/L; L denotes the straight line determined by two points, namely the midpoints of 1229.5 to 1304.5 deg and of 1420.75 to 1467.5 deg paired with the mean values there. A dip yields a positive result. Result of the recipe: -0.6 deg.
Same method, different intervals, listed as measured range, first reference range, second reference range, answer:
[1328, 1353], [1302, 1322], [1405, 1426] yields 1.29 deg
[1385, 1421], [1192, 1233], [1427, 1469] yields -0.38 deg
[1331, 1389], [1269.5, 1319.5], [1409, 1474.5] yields 1.10 deg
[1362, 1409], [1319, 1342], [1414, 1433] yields -3.15 deg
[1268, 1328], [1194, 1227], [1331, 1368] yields -2.12 deg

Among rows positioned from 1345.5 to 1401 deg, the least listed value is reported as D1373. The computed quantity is 3.248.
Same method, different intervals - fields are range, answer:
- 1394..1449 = 3.085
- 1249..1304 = 3.594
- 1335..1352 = 3.215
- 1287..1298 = 3.611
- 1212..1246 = 3.686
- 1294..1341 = 3.32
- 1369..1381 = 3.491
